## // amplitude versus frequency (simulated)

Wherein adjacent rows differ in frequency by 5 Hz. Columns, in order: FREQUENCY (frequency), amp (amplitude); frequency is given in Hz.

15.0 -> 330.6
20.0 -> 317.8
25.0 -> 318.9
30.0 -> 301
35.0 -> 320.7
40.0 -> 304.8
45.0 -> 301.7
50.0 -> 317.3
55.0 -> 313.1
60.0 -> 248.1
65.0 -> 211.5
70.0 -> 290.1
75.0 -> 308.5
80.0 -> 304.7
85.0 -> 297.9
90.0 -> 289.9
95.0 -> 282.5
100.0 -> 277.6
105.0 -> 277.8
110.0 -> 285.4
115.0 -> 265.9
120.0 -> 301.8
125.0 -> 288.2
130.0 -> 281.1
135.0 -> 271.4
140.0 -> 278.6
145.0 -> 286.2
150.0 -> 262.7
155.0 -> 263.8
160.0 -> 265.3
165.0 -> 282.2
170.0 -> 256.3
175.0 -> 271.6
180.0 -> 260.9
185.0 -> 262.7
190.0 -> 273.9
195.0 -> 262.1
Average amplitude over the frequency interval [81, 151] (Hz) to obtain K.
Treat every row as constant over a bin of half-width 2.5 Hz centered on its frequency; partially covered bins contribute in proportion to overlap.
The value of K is 283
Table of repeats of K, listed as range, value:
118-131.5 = 291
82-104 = 287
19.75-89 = 296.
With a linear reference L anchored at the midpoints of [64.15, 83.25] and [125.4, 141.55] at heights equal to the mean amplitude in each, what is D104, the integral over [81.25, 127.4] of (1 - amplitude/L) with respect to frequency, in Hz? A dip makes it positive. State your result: -0.65 Hz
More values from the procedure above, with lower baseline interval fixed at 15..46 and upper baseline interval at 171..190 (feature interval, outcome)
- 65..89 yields 0.6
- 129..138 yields 0.2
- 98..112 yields 0.4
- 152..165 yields 0.2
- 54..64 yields 1.3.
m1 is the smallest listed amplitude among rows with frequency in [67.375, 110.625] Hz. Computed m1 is 277.6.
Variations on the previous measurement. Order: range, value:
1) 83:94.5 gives 289.9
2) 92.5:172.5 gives 256.3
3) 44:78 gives 211.5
